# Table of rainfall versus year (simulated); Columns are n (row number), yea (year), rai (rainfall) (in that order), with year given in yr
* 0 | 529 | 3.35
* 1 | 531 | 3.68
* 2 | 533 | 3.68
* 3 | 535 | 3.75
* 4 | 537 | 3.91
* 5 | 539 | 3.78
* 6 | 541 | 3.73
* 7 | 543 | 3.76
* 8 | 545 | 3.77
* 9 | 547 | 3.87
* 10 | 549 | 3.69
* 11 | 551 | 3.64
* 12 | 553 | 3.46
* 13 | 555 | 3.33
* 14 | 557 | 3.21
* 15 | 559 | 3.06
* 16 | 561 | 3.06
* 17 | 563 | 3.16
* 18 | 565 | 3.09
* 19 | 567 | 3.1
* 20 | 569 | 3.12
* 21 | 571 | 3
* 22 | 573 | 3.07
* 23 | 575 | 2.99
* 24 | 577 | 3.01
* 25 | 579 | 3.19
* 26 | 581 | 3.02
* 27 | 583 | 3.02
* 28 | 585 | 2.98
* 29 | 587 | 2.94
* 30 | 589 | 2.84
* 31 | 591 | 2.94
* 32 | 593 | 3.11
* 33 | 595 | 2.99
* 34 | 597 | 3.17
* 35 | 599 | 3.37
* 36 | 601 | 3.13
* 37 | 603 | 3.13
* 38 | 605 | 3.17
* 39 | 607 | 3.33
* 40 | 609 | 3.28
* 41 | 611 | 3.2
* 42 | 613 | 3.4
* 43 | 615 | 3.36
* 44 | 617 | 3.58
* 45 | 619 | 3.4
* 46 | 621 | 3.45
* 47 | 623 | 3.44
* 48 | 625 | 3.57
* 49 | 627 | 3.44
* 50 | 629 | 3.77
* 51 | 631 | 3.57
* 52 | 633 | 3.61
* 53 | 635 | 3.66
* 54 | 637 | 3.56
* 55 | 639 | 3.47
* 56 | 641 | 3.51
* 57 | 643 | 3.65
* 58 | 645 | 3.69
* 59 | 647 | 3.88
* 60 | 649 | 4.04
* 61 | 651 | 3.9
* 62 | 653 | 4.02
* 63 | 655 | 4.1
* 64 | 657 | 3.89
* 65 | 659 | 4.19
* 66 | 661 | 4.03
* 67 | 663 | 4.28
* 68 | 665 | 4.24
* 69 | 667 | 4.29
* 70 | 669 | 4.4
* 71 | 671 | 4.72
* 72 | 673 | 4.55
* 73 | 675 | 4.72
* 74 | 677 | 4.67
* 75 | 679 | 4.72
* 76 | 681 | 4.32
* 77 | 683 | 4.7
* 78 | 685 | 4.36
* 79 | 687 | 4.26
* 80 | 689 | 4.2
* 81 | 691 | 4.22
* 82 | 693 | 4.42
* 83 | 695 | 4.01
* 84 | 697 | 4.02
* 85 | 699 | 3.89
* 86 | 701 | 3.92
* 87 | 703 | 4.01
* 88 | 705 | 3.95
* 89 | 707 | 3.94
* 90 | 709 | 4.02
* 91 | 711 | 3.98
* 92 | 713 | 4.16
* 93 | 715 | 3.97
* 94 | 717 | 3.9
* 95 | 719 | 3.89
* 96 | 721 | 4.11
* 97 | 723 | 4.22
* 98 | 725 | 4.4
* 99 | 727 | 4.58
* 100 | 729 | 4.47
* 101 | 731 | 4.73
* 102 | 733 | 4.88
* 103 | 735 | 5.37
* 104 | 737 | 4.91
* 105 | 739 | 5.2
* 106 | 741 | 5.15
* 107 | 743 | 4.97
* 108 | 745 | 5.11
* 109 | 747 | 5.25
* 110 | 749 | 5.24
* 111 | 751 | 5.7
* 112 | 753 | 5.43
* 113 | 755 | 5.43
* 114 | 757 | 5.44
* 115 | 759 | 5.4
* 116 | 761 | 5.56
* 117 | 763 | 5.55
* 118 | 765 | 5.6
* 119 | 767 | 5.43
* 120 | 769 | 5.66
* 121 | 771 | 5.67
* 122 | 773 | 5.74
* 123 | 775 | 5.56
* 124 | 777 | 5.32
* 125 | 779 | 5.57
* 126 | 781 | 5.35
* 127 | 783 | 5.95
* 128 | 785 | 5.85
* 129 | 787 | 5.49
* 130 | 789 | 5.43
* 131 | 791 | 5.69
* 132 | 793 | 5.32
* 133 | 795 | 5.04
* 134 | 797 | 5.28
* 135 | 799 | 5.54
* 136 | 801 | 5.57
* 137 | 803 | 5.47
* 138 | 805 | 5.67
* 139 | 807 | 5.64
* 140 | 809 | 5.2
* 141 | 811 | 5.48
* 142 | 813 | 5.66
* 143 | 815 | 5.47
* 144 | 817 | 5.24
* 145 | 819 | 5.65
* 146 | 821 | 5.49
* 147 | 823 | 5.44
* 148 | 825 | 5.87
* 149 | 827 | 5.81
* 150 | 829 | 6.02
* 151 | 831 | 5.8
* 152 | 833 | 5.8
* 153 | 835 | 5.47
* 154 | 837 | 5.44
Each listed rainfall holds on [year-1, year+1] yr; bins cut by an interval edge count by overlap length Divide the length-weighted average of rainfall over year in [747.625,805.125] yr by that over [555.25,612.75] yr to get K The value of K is 1.8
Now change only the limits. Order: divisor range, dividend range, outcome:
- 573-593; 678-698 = 1.44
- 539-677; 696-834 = 1.45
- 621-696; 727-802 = 1.33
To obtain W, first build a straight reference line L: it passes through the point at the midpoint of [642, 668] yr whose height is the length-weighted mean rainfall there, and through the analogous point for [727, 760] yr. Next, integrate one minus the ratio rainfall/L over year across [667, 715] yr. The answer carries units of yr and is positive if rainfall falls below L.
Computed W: 2.1 yr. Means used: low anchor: 4.02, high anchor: 5.15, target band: 4.26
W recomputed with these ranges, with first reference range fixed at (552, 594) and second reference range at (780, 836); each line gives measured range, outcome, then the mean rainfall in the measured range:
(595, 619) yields 1.1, 3.28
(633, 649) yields 0.6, 3.66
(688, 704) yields 1.1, 4.09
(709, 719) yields 1.3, 3.99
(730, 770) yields -2.8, 5.3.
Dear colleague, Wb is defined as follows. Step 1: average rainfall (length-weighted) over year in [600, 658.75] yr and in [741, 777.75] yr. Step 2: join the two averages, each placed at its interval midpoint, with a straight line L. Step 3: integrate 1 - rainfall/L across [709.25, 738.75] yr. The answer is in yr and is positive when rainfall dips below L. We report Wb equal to 3.2 yr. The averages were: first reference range 3.57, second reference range 5.44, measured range 4.41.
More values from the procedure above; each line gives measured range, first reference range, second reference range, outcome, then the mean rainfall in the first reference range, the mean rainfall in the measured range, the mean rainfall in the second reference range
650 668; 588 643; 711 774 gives -0.9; 3.36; 4.1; 4.99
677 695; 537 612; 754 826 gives 0.1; 3.24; 4.39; 5.52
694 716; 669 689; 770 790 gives 3.7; 4.53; 3.99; 5.59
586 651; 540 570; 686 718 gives 5.0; 3.4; 3.4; 4.05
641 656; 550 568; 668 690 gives 1.1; 3.23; 3.87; 4.51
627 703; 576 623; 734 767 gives 0.5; 3.18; 4.08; 5.33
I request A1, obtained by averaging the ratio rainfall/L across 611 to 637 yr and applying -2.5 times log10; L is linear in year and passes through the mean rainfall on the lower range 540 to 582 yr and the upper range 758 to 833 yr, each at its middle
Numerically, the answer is 0.12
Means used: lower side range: 3.3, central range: 3.51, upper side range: 5.56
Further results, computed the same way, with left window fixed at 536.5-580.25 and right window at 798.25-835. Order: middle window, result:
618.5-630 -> 0.12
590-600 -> 0.18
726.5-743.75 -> -0.01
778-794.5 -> -0.05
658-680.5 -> -0.03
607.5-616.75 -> 0.15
